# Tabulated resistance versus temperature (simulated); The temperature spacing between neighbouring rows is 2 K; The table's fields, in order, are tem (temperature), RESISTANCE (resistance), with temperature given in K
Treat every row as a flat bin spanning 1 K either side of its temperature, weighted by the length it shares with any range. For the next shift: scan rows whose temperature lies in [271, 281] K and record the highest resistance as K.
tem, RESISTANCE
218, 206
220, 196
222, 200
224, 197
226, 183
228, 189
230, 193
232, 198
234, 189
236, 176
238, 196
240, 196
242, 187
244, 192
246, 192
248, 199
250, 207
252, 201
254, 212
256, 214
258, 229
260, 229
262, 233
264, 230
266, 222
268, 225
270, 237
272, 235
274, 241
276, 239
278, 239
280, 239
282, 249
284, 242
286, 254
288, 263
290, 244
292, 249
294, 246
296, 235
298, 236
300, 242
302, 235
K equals 241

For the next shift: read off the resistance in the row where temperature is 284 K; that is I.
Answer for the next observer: 242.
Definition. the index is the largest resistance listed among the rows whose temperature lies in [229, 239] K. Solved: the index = 198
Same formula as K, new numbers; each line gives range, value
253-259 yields 229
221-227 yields 200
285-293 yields 263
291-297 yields 249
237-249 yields 199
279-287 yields 254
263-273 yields 237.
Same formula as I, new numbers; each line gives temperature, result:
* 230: 193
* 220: 196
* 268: 225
